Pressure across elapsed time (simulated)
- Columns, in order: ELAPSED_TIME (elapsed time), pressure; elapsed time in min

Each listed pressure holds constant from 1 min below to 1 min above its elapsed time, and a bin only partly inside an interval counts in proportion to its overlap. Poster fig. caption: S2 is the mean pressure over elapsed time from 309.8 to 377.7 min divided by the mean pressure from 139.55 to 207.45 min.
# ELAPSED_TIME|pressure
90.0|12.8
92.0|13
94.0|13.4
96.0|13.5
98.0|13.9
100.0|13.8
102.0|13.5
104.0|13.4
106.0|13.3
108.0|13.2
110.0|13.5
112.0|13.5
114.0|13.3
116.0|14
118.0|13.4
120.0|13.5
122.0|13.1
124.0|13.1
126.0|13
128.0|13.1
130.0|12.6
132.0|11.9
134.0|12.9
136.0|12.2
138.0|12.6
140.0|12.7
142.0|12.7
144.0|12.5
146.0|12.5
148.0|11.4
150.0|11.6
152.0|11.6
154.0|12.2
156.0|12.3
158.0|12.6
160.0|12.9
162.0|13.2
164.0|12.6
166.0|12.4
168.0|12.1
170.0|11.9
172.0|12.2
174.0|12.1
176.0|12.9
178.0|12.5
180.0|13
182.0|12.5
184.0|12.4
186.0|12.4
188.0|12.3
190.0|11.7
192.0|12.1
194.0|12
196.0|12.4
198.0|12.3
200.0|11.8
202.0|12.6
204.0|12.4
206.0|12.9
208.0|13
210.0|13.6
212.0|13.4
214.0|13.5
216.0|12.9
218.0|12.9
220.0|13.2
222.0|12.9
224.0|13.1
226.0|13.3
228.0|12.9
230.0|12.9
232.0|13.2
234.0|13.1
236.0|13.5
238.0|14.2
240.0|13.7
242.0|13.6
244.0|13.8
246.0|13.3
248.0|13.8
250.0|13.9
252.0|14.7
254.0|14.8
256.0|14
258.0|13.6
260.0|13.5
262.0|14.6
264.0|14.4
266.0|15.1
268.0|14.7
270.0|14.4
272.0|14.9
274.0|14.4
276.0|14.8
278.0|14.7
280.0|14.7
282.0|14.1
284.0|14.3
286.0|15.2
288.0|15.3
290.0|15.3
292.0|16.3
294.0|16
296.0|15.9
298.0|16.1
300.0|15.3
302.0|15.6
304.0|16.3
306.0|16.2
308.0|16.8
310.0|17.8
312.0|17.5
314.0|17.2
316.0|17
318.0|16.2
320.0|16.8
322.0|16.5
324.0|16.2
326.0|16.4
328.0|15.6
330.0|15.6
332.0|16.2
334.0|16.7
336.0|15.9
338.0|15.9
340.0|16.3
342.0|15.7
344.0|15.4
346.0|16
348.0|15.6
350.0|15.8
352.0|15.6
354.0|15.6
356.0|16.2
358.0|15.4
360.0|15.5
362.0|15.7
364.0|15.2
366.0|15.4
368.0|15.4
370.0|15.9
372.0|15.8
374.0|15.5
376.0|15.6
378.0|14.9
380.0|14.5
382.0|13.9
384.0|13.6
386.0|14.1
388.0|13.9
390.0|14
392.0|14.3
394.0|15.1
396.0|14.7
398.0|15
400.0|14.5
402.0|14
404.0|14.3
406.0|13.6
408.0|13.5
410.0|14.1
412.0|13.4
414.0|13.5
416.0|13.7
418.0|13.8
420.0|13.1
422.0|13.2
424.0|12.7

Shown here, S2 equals 1.30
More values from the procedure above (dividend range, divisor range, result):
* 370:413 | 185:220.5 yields 1.14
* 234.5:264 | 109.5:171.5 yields 1.10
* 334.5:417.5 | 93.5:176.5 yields 1.17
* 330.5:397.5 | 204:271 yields 1.12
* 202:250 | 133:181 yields 1.07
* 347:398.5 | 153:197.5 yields 1.22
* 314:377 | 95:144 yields 1.21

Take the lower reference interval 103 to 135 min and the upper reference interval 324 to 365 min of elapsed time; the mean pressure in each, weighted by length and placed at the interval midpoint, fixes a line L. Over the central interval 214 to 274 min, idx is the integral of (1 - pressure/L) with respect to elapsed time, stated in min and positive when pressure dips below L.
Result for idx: 3.6 min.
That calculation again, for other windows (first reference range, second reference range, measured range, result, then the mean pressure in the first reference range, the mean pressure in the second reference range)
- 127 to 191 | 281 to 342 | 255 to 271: 0.7 min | 12.4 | 16.1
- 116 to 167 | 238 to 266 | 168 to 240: 3.6 min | 12.6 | 14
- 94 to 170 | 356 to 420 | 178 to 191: 0.8 min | 12.8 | 14.6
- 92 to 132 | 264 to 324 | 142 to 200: 7.3 min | 13.3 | 15.7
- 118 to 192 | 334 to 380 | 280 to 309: -1.8 min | 12.5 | 15.6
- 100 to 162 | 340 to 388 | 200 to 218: 0.9 min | 12.8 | 15.3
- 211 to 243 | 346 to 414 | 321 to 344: -2.7 min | 13.3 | 14.8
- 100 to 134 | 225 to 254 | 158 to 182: 1.5 min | 13.2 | 13.6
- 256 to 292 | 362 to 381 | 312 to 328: -1.7 min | 14.6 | 15.4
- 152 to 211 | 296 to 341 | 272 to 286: 0.6 min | 12.4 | 16.4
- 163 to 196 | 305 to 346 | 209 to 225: 0.2 min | 12.3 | 16.4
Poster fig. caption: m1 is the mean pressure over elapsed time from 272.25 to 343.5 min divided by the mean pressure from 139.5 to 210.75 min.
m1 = 1.28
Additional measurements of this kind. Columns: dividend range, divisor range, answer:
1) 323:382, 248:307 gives 1.05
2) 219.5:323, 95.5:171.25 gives 1.15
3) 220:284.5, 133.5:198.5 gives 1.13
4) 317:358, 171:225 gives 1.27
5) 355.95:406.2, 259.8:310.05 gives 0.97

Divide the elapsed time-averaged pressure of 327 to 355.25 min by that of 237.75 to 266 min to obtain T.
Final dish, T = 1.13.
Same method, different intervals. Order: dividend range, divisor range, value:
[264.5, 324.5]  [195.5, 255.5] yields 1.18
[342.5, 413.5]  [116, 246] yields 1.17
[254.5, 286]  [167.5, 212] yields 1.16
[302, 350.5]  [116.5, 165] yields 1.29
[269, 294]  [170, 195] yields 1.21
